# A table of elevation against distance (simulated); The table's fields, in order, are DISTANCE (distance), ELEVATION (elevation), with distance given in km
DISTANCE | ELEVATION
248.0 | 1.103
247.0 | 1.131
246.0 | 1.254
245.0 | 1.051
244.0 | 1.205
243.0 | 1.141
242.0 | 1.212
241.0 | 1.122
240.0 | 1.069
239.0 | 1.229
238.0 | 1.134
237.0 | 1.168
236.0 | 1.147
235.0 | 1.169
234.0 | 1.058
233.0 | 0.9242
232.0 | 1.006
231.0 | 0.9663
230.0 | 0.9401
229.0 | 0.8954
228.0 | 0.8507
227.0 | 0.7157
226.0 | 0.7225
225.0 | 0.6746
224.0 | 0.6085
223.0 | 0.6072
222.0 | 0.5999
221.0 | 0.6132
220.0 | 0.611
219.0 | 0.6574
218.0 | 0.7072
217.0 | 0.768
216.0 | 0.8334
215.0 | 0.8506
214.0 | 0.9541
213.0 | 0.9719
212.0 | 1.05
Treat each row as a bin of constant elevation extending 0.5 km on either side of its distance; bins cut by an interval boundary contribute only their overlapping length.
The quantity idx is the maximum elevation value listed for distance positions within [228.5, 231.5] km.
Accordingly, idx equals 0.9663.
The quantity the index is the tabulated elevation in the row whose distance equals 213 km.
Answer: 0.9719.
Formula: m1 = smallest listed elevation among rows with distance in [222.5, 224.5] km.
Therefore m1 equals 0.6072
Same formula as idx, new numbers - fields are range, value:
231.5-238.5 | 1.169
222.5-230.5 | 0.9401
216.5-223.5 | 0.768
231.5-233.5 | 1.006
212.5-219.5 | 0.9719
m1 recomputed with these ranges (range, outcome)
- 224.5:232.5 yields 0.6746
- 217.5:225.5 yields 0.5999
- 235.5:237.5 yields 1.147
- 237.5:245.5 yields 1.051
